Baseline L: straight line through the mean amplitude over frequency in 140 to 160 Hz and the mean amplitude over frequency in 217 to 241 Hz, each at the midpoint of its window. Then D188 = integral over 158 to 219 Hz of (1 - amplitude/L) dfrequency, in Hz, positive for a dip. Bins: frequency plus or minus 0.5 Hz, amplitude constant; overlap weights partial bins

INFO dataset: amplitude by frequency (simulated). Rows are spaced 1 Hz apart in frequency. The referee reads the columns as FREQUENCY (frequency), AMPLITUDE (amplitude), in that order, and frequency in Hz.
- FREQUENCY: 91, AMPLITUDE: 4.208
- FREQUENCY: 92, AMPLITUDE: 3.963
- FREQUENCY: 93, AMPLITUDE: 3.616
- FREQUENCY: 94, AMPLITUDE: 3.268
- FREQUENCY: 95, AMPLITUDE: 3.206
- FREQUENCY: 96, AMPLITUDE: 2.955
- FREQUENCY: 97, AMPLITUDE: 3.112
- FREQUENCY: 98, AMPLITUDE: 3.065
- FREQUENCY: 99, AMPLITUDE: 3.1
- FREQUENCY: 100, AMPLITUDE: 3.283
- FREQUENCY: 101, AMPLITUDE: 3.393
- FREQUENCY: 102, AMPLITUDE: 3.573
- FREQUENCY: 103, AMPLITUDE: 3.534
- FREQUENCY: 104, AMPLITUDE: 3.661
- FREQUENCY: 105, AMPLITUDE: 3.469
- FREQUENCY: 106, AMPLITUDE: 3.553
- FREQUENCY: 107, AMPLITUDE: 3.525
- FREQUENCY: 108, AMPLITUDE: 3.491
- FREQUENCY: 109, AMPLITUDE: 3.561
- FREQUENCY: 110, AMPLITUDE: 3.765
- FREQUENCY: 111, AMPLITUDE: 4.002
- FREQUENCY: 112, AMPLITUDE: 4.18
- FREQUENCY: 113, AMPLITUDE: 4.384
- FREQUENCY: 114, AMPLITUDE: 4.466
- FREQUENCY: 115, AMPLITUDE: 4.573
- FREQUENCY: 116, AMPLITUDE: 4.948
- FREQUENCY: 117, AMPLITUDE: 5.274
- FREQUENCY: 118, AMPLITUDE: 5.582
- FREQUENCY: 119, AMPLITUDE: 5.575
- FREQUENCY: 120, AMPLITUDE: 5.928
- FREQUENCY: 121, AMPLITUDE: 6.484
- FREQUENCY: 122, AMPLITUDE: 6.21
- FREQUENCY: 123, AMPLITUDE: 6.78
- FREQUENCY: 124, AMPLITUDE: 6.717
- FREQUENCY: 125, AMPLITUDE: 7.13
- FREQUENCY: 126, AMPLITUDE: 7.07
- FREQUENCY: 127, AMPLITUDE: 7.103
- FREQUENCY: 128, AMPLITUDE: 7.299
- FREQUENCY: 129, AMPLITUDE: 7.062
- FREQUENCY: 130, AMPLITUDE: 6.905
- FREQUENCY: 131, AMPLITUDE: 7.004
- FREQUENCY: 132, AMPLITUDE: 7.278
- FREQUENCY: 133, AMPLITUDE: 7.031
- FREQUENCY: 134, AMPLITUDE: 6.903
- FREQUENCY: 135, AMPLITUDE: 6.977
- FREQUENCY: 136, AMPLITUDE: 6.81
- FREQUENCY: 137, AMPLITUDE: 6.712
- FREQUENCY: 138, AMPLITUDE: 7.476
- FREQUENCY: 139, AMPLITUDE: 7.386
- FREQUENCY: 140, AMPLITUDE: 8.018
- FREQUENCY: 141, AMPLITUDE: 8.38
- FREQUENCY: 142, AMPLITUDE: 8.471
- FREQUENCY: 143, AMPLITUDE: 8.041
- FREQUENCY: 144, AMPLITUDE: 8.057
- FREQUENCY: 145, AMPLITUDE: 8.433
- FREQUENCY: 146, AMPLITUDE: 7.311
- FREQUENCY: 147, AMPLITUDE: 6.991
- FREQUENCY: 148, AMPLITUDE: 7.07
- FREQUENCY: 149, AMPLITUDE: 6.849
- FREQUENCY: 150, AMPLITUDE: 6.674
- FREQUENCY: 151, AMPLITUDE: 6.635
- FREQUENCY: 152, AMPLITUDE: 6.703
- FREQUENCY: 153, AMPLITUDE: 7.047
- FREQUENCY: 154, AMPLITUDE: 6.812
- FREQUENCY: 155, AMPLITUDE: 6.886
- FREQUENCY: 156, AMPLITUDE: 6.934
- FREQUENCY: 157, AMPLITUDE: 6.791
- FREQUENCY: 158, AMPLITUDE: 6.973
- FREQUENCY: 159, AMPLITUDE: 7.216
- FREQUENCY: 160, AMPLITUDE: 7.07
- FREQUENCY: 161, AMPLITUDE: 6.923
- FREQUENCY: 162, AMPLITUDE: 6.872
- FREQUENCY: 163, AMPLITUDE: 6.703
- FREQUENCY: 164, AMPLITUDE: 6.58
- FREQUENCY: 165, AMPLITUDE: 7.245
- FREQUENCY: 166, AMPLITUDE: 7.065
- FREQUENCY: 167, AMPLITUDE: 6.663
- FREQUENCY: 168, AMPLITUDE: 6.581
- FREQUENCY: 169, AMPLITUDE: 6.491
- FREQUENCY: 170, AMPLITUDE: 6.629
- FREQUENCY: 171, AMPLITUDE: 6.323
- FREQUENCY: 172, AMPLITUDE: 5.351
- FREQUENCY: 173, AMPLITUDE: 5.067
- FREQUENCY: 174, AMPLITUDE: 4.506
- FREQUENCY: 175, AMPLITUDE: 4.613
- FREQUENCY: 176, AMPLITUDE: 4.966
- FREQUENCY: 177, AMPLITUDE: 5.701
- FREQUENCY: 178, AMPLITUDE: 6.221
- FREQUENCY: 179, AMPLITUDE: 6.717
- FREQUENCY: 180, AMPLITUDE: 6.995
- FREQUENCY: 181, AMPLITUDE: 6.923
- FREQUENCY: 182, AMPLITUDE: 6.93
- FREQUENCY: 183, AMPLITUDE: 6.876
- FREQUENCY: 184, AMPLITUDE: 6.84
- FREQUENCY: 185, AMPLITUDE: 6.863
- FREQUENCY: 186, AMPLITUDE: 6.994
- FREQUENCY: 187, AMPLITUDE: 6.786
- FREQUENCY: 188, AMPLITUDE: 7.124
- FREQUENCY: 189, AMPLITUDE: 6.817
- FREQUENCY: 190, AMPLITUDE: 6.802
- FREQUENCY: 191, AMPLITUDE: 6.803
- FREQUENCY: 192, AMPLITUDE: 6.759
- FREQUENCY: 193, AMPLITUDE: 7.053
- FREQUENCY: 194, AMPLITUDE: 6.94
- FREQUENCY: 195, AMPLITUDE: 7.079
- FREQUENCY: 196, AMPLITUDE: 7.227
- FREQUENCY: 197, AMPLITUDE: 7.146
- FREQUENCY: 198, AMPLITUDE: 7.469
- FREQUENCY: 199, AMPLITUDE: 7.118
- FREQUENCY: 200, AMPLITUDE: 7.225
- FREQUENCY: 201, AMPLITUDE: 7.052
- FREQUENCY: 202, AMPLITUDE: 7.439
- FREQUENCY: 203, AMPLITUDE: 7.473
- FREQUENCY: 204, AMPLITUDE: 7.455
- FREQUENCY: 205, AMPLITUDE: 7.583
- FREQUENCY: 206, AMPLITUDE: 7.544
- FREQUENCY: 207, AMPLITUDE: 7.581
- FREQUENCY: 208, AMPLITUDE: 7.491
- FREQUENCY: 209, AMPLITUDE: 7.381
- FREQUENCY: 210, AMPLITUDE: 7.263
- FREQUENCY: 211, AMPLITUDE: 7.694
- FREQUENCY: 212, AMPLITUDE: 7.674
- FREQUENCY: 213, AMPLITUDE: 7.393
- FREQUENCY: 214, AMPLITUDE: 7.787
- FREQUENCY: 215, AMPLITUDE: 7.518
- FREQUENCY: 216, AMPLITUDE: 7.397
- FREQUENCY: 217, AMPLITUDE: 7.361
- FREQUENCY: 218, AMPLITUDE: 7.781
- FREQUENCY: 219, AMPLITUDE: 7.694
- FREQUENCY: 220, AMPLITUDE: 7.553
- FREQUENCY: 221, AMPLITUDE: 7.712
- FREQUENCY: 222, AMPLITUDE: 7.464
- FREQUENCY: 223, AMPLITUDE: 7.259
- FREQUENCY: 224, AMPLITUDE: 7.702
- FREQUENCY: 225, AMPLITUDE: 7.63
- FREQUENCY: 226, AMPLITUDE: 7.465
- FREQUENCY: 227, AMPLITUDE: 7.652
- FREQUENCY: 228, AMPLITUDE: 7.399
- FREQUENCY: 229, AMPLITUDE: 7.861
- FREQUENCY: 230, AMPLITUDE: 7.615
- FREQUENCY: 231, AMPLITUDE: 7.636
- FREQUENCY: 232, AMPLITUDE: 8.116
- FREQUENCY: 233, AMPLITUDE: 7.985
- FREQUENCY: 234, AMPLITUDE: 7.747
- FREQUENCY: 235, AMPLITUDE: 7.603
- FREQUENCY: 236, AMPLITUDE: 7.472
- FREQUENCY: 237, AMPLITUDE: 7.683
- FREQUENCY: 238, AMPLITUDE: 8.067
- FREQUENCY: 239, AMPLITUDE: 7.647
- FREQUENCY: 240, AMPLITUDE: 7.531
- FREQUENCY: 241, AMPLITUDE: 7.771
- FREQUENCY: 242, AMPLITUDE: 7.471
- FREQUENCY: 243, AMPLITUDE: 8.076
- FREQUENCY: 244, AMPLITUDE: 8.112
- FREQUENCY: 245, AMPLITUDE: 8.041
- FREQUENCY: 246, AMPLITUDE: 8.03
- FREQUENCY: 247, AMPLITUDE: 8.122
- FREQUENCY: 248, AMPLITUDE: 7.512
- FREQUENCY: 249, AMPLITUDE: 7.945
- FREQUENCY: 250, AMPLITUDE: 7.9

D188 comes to 4.7 Hz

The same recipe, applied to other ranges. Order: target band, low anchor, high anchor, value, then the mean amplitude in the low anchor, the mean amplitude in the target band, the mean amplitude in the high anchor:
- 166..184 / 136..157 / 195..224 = 3.0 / 7.32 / 6.14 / 7.45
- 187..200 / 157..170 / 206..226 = 0.4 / 6.85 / 7.03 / 7.54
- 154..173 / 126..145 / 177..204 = 1.3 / 7.4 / 6.7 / 6.97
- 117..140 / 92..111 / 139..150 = -2.7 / 3.43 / 6.79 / 7.7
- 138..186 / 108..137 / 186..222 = -1.7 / 5.93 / 6.8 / 7.32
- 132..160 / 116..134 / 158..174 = -2.9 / 6.58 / 7.24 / 6.53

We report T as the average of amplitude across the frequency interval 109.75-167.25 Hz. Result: 6.68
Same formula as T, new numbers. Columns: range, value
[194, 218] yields 7.4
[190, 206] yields 7.19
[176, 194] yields 6.73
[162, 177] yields 6.07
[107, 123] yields 4.85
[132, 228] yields 7.05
